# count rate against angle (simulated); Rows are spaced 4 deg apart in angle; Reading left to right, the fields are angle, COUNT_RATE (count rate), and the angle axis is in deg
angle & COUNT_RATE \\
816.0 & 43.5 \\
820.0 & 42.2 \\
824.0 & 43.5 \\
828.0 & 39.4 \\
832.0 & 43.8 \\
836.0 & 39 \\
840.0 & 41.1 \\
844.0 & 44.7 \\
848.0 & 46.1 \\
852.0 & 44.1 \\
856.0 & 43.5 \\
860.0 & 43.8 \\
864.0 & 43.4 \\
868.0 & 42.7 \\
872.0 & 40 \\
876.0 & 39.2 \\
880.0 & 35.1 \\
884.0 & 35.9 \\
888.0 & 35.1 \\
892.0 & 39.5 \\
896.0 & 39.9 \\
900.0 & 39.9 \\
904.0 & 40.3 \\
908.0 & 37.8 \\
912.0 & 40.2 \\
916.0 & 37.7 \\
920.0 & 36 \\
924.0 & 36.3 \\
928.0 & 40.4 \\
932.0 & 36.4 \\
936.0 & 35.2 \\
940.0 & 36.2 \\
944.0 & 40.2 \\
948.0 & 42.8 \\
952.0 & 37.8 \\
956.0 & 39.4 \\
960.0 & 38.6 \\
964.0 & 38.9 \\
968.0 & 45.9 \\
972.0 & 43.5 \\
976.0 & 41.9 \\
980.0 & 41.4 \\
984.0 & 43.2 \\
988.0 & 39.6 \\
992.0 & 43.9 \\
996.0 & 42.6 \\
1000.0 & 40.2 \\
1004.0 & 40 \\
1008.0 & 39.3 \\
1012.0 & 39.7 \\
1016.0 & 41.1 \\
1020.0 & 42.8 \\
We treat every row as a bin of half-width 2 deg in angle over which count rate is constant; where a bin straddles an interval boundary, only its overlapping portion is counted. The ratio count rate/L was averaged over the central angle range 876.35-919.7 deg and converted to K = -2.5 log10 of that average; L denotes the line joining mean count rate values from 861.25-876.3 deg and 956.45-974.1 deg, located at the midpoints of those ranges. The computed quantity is 0.10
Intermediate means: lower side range 41.7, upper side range 41.5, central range 38.1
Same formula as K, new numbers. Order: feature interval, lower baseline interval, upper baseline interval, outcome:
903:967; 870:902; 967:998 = 0.05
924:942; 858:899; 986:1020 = 0.09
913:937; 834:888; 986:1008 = 0.11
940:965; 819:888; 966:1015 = 0.06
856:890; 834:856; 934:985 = 0.07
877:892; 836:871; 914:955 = 0.14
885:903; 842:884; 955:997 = 0.09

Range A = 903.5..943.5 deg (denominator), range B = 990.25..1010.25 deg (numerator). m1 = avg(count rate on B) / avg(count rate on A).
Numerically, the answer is 1.09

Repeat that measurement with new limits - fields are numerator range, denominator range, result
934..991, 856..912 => 1.02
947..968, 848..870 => 0.91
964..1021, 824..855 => 0.98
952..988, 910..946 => 1.10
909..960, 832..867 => 0.88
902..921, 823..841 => 0.93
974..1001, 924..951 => 1.09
